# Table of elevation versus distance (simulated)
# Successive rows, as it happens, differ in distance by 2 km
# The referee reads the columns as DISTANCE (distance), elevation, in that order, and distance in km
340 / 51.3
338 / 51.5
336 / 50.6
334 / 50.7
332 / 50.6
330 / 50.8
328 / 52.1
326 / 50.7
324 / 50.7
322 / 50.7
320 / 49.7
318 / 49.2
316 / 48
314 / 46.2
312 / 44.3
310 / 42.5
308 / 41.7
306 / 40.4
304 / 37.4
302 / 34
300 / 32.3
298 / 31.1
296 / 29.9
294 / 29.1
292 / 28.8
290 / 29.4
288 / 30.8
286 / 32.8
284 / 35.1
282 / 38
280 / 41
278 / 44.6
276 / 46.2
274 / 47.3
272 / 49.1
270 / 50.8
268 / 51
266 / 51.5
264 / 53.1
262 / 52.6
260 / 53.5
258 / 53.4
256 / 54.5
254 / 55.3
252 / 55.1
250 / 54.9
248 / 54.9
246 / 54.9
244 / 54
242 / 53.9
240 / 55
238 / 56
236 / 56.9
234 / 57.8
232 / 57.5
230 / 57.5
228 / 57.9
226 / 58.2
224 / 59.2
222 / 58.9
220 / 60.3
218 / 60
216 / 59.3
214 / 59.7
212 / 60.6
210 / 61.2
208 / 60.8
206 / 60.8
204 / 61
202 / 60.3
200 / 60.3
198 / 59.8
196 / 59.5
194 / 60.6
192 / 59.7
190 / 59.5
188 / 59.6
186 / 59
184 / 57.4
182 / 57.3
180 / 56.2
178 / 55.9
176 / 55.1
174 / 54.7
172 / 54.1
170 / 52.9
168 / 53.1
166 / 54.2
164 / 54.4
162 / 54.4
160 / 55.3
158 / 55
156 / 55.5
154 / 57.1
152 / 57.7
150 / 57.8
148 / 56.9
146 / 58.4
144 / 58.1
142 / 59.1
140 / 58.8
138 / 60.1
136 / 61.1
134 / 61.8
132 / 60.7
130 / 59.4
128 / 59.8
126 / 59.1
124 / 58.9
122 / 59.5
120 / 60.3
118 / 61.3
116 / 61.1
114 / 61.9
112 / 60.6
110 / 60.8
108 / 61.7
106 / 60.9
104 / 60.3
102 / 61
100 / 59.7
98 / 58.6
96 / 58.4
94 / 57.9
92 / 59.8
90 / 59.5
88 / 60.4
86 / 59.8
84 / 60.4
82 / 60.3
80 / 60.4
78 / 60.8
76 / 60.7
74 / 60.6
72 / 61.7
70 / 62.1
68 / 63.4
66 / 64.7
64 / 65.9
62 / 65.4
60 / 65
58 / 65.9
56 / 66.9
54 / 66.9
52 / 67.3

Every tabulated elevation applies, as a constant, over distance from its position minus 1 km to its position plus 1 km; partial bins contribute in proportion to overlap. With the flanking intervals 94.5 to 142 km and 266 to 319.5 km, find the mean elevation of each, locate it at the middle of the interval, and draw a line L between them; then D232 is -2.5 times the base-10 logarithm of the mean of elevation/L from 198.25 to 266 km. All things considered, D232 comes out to -0.21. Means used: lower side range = 60.2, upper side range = 40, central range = 57.2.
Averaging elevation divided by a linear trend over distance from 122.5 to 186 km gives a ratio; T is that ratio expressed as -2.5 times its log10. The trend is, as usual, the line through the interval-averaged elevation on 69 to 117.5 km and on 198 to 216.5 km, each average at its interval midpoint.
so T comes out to 0.06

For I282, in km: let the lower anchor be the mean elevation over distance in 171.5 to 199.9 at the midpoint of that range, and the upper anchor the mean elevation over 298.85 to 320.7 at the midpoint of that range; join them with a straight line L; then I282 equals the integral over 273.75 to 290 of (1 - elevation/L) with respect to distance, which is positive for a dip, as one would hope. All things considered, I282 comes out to 2.6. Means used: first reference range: 57.9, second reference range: 42.2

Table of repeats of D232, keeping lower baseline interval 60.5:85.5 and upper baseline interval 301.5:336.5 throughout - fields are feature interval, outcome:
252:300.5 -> 0.16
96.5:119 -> -0.01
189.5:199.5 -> -0.10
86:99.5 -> 0.03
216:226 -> -0.13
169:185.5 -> 0.00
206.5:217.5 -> -0.13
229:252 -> -0.08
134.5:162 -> 0.00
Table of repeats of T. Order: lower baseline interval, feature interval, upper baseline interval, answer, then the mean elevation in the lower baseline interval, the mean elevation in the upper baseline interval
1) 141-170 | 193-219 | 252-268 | -0.10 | 56.1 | 53.4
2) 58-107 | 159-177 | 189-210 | 0.12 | 61.3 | 60.3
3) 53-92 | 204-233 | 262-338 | -0.18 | 62.6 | 43.3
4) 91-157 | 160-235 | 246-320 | -0.12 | 59.5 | 43.8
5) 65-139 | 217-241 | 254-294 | -0.19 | 60.5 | 44.3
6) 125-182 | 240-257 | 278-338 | -0.15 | 57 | 41.6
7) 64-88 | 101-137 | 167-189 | -0.03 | 61.5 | 55.9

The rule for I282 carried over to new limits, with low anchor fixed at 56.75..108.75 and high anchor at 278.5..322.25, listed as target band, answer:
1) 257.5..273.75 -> -3.8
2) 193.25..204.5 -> -2.6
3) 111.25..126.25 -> -0.7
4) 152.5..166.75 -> -0.6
